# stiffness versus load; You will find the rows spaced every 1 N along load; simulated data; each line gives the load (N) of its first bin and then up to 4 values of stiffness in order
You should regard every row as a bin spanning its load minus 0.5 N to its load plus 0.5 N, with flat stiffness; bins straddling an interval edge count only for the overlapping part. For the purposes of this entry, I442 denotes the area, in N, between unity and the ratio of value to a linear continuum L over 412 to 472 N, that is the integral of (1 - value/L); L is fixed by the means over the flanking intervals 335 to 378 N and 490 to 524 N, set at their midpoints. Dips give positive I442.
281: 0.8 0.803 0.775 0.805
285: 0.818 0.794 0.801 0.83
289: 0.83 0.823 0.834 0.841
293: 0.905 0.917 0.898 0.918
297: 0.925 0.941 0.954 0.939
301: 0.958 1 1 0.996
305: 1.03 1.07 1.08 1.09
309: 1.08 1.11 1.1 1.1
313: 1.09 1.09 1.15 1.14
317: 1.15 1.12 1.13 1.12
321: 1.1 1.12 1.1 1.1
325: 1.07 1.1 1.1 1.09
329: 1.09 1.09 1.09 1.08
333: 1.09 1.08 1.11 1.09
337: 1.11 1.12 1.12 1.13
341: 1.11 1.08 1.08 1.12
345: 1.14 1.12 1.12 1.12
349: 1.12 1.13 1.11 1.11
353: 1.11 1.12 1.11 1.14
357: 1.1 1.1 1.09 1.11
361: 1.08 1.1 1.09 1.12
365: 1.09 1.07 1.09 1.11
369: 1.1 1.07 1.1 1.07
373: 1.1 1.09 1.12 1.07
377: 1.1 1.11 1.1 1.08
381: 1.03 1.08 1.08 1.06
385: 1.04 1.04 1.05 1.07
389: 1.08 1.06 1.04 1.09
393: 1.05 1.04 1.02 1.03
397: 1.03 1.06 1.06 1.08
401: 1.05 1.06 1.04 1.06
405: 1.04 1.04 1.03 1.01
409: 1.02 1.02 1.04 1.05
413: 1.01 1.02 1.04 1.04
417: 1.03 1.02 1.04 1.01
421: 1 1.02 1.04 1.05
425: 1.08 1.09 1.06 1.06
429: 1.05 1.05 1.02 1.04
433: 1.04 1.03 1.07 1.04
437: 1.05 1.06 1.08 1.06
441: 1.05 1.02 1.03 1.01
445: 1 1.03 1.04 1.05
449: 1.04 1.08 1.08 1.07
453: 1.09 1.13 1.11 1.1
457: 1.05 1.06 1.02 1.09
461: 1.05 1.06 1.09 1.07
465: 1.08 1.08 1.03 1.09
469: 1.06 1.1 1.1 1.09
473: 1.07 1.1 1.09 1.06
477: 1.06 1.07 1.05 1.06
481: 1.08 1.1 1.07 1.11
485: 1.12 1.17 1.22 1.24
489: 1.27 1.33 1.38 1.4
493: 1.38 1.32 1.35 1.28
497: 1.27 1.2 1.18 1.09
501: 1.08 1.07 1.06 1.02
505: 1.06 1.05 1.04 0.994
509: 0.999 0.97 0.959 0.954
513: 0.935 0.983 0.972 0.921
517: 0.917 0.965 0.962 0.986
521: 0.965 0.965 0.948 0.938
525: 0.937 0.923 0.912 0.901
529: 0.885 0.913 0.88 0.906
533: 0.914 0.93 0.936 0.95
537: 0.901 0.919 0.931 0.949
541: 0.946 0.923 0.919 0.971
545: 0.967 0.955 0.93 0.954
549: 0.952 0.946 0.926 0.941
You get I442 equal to 2.05 N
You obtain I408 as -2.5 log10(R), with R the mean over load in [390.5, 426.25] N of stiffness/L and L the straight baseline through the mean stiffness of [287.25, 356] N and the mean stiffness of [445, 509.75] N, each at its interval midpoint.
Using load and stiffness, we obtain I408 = 0.050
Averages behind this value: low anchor 1.06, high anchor 1.11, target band 1.04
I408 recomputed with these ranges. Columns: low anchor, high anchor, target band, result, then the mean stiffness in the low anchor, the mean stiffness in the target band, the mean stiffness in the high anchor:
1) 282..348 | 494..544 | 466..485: -0.08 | 1.03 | 1.08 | 0.994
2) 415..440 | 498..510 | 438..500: -0.06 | 1.04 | 1.12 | 1.06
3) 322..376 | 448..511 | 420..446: 0.07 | 1.1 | 1.04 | 1.12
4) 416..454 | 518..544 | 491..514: -0.16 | 1.05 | 1.12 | 0.931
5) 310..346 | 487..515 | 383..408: 0.07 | 1.11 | 1.05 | 1.14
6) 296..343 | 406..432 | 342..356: -0.05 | 1.08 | 1.12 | 1.04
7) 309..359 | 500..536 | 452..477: -0.07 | 1.11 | 1.08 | 0.966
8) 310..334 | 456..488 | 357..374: 0.01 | 1.1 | 1.09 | 1.08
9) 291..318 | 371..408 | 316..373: -0.07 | 1.02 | 1.1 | 1.06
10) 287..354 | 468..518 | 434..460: 0.04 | 1.05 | 1.06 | 1.11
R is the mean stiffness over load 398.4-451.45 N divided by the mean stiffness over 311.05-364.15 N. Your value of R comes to 0.94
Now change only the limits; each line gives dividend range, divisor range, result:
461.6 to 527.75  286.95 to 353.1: 1.03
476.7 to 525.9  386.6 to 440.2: 1.04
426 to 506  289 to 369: 1.03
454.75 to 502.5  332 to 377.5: 1.03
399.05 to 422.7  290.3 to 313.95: 1.04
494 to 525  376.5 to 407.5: 0.98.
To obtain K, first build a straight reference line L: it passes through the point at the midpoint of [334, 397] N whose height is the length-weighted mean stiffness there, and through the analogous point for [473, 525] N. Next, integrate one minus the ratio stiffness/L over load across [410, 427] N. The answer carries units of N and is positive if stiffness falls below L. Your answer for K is 0.8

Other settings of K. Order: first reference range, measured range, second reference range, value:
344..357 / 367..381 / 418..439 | 0.08 N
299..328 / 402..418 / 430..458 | 0.41 N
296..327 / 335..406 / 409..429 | -2.46 N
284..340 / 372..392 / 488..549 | -0.96 N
